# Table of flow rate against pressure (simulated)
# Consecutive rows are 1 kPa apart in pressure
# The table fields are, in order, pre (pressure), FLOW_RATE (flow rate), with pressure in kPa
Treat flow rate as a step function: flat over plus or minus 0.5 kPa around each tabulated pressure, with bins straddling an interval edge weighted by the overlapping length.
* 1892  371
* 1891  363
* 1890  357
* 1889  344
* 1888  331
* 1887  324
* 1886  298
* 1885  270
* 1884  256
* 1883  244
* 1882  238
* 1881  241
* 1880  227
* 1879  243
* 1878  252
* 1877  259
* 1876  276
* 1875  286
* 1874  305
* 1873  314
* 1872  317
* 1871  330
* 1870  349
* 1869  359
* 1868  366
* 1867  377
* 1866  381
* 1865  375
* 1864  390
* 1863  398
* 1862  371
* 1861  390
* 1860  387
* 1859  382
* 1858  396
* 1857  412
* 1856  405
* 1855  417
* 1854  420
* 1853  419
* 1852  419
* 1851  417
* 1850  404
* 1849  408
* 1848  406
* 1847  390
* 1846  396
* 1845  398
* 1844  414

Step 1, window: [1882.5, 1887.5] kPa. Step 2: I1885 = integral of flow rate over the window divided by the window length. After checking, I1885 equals 278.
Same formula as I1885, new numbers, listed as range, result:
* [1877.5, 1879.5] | 248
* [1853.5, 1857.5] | 414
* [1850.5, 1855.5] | 418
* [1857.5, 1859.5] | 389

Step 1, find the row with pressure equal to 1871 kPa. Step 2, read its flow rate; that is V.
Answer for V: 330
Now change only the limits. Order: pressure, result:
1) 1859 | 382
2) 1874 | 305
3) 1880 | 227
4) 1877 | 259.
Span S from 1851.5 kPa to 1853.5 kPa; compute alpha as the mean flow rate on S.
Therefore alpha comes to 419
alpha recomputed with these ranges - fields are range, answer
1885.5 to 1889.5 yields 324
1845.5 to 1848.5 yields 397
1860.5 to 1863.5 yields 386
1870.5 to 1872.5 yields 324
